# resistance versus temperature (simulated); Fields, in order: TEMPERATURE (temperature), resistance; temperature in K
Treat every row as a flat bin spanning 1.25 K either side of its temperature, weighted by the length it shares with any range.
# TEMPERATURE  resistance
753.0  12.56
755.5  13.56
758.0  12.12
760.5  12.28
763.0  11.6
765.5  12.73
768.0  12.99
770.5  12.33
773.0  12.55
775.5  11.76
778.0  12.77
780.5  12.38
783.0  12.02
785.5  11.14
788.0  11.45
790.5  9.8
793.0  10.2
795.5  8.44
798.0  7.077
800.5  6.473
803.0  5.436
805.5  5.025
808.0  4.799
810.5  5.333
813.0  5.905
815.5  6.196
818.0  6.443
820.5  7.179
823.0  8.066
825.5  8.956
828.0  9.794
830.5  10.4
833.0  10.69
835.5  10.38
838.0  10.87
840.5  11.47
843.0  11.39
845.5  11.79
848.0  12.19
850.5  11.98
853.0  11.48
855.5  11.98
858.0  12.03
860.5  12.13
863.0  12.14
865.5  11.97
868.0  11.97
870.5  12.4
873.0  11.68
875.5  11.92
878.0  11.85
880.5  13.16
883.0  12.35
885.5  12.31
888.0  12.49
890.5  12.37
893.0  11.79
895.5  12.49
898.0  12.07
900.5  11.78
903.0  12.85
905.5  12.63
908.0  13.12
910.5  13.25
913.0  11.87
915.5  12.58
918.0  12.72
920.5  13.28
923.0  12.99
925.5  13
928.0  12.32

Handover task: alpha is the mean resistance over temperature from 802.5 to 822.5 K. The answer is 5.89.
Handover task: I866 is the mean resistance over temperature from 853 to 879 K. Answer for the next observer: 12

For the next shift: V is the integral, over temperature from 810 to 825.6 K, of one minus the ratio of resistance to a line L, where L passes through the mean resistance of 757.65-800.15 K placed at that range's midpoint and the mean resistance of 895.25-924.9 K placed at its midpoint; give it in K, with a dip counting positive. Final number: 6.54 K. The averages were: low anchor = 11.3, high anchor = 12.6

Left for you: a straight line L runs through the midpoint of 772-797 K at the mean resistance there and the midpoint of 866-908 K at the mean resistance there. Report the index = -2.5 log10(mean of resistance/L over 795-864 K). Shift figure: 0.270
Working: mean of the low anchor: 11.2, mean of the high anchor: 12.3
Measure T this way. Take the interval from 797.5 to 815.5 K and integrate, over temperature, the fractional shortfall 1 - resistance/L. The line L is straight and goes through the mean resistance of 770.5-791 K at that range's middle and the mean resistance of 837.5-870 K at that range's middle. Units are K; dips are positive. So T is 9.3 K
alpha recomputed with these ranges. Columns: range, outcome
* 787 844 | 8.31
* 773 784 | 12.3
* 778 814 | 8.42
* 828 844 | 10.8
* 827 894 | 11.7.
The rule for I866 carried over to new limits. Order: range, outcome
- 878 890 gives 12.5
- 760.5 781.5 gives 12.4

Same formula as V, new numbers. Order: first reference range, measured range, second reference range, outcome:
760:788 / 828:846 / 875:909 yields 2.1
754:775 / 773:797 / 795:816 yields -4.9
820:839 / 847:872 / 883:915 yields -2.8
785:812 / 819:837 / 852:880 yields 0.4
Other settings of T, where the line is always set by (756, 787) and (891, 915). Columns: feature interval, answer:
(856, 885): 0.6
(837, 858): 1.2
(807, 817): 5.4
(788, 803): 4.7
